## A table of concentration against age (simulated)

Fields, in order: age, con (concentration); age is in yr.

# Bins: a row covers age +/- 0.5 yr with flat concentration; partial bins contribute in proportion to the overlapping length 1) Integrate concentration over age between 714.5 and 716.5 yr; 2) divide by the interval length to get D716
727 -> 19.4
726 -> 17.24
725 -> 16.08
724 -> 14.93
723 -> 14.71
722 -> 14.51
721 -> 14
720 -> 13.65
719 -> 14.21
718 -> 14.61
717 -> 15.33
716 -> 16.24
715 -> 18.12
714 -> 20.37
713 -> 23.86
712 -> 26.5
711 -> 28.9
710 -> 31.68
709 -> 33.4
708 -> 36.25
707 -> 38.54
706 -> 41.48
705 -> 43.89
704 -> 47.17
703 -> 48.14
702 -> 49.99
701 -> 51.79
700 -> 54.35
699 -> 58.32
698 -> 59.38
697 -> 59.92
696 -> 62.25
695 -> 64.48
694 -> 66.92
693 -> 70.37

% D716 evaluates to 17.2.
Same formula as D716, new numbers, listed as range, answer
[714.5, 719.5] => 15.7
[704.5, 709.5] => 38.7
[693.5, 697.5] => 63.4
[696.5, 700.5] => 58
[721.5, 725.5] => 15.1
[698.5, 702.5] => 53.6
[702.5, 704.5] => 47.7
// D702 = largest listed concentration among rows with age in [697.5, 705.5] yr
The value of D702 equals 59.38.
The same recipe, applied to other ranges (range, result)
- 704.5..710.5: 43.89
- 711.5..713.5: 26.5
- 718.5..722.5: 14.51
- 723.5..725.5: 16.08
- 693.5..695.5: 66.92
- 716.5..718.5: 15.33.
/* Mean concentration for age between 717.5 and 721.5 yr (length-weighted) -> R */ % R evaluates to 14.1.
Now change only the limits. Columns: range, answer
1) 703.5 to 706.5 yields 44.2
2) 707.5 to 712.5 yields 31.3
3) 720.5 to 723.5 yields 14.4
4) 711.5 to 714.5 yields 23.6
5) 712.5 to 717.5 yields 18.8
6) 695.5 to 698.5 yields 60.5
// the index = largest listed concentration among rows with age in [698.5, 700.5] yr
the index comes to 58.32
